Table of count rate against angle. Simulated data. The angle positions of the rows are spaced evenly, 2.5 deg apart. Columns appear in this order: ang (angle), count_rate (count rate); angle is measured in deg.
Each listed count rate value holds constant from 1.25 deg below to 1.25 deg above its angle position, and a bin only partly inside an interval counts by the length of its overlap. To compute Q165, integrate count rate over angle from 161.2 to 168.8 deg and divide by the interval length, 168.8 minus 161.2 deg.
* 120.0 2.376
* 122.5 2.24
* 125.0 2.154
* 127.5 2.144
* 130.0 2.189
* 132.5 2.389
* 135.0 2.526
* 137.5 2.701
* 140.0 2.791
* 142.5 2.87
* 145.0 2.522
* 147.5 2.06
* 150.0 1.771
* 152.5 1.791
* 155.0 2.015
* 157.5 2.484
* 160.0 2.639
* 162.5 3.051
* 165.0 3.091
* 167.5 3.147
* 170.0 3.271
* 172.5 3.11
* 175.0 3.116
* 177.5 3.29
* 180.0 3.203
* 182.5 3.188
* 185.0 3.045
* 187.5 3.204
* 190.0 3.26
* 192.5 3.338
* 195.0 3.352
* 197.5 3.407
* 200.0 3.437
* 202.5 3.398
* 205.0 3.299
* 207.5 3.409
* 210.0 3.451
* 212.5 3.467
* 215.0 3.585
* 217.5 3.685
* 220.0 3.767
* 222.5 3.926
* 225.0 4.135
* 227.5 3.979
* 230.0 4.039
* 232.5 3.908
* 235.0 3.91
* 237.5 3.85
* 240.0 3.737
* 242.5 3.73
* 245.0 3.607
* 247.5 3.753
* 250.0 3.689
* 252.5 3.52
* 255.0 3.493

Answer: 3.09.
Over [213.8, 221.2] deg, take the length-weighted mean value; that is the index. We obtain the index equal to 3.68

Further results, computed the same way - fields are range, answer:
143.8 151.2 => 2.12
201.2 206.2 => 3.35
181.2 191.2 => 3.17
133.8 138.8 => 2.62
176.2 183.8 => 3.23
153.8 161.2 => 2.38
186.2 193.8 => 3.27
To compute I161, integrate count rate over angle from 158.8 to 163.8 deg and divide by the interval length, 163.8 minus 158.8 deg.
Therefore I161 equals 2.85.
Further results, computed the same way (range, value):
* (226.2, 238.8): 3.94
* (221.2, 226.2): 4.03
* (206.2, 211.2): 3.43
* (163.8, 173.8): 3.15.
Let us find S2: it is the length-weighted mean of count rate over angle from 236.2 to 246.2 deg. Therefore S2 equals 3.73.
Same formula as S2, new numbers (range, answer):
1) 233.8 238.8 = 3.88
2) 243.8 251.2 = 3.68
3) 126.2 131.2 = 2.17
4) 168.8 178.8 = 3.2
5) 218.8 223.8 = 3.85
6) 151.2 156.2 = 1.9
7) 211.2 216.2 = 3.52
